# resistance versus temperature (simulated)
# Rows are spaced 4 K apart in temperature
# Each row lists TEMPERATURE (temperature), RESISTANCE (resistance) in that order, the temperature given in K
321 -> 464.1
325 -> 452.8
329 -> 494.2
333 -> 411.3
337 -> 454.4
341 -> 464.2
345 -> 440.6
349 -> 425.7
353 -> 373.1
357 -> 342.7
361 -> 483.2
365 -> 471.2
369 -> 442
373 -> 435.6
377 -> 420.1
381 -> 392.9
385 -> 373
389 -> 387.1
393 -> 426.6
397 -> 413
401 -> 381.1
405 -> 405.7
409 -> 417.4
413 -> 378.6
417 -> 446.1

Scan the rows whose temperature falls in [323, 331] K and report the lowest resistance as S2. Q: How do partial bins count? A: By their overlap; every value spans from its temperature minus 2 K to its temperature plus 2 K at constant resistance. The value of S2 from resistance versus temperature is 452.8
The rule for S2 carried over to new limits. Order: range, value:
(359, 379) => 420.1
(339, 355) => 373.1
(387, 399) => 387.1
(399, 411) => 381.1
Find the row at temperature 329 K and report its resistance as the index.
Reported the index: 494.2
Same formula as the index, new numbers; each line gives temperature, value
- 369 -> 442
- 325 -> 452.8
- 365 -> 471.2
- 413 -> 378.6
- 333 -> 411.3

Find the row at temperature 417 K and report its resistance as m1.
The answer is 446.1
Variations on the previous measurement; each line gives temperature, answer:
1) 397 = 413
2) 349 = 425.7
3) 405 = 405.7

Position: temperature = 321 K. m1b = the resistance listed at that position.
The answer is 464.1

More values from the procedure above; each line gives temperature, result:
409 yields 417.4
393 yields 426.6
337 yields 454.4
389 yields 387.1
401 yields 381.1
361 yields 483.2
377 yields 420.1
